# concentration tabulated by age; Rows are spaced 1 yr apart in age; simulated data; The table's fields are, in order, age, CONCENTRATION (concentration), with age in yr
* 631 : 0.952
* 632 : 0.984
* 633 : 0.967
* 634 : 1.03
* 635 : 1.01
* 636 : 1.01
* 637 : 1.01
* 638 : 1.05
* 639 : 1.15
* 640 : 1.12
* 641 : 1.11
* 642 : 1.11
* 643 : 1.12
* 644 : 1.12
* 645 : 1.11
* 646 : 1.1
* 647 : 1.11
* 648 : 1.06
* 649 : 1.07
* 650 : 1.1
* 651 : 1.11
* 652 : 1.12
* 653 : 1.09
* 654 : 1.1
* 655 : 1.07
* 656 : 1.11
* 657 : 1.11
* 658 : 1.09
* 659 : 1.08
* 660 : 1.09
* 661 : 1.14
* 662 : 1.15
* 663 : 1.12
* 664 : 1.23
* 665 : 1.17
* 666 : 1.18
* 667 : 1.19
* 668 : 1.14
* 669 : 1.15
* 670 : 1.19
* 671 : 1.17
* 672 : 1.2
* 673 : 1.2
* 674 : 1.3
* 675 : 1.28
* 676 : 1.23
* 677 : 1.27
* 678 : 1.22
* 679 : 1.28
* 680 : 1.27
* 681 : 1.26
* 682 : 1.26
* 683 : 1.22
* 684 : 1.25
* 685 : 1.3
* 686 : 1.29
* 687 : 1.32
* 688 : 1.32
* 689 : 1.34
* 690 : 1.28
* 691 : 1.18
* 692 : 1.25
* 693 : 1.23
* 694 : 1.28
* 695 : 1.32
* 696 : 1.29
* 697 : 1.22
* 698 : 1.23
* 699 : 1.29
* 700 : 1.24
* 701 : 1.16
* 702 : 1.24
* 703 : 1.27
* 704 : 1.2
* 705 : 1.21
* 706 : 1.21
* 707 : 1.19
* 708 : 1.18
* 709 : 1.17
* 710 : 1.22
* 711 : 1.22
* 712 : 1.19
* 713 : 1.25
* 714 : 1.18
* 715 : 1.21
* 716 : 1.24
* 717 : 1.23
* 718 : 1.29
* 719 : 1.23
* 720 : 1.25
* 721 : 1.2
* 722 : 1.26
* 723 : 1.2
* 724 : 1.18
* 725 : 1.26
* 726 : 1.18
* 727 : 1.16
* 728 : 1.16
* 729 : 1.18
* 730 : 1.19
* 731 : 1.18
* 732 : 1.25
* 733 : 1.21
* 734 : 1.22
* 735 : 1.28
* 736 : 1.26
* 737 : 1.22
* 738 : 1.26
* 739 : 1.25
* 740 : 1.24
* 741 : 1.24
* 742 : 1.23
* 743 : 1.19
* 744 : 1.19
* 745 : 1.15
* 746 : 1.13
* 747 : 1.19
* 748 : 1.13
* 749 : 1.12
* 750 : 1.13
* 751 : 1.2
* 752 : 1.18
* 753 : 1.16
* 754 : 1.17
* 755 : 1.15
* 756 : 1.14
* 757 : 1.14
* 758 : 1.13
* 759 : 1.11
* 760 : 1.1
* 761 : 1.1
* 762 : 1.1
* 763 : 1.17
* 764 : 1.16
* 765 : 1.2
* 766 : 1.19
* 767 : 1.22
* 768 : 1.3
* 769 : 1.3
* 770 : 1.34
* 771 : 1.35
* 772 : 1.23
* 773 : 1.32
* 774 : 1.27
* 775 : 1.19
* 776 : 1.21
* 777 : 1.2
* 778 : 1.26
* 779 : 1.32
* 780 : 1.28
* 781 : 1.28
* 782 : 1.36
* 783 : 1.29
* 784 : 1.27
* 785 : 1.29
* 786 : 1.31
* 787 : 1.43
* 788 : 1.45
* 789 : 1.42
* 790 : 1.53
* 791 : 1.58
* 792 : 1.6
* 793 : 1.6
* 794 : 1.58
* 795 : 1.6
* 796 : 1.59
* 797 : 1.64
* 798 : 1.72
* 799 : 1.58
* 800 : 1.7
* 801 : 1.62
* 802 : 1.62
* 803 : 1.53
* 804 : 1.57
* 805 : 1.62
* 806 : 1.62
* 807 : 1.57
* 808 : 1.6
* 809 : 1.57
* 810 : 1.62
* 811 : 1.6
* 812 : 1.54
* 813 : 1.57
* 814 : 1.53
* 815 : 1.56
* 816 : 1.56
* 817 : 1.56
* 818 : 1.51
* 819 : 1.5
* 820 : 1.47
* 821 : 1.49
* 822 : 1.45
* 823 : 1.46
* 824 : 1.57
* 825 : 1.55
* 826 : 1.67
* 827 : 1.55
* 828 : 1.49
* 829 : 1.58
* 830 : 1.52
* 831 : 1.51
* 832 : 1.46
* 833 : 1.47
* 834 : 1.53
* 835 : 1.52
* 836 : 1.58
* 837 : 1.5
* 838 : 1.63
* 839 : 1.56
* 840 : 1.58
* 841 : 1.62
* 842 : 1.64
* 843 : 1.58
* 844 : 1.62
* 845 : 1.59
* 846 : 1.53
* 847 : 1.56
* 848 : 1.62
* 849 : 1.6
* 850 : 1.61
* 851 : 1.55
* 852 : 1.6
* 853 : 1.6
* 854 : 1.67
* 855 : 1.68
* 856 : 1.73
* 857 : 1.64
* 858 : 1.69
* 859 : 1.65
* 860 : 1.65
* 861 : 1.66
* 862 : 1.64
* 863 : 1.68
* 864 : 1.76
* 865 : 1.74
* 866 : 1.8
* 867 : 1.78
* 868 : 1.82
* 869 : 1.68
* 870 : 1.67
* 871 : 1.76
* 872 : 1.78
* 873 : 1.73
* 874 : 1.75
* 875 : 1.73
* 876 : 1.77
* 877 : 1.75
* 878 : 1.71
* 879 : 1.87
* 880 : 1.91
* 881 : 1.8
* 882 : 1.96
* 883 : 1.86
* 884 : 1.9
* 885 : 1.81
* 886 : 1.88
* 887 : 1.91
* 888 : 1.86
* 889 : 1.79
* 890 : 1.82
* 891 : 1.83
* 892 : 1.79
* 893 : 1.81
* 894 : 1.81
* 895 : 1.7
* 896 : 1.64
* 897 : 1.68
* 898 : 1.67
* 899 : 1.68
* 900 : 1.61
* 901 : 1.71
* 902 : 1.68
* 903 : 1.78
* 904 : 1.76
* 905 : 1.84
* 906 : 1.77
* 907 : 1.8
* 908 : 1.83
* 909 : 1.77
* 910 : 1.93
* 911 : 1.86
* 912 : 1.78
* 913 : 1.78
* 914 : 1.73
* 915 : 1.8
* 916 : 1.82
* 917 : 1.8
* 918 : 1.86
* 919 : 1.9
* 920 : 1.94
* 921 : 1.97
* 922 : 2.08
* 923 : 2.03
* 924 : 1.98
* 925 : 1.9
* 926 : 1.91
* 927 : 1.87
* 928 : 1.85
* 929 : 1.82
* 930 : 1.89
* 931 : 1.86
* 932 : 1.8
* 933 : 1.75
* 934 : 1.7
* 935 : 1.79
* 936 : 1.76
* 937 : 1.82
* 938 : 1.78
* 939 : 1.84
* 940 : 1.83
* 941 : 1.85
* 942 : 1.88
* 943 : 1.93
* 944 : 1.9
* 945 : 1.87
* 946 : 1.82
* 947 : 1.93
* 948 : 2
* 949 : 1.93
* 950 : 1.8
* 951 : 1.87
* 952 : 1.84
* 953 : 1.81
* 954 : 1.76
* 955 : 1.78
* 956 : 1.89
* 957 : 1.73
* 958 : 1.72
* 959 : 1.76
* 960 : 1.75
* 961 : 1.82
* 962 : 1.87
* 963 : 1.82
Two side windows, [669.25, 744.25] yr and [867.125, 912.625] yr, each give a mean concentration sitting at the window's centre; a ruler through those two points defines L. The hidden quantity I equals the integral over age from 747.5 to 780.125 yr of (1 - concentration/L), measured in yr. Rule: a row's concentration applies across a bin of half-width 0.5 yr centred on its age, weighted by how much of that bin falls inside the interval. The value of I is 4.81 yr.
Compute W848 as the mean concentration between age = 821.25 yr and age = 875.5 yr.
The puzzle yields 1.62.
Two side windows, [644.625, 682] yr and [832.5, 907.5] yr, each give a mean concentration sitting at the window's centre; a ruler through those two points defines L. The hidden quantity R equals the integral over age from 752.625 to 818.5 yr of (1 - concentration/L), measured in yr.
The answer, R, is 4.1 yr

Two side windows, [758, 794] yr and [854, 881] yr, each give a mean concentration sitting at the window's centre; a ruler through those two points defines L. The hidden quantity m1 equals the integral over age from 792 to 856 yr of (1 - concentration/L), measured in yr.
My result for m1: -2.3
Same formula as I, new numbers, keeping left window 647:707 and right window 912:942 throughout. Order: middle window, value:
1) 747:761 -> 2.6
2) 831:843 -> 0.5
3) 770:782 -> 1.5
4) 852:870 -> -0.2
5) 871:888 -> -0.9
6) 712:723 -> 0.6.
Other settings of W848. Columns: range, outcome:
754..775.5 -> 1.2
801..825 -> 1.55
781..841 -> 1.53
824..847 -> 1.56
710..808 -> 1.29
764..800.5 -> 1.39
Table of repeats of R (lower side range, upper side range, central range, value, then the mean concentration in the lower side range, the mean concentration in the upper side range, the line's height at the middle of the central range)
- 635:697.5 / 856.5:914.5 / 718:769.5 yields 7.12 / 1.18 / 1.77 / 1.38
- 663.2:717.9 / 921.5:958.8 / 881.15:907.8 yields -0.69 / 1.23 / 1.85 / 1.74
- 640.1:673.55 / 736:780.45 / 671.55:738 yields -4.19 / 1.13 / 1.2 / 1.16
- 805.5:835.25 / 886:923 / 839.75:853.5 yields 0.25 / 1.54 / 1.8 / 1.62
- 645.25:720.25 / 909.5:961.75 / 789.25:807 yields -1.25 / 1.2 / 1.85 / 1.5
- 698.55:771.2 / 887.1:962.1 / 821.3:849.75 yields -0.45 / 1.2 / 1.82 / 1.53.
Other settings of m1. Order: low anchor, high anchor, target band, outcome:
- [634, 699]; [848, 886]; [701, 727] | 1.80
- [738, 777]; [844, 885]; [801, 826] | -1.57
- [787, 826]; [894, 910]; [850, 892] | -1.75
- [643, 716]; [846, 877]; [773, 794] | 1.64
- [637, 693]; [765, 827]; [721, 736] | 1.20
